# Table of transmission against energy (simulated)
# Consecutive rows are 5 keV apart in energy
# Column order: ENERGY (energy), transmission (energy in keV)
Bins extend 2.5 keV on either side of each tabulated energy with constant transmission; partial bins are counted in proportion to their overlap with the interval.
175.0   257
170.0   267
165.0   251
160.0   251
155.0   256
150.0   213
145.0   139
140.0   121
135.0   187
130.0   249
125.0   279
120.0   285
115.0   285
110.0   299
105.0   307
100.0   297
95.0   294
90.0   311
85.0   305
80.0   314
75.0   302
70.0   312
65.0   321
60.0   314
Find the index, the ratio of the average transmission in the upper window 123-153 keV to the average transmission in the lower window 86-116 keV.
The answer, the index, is 0.66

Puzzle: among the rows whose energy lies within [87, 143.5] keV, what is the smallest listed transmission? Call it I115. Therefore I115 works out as 121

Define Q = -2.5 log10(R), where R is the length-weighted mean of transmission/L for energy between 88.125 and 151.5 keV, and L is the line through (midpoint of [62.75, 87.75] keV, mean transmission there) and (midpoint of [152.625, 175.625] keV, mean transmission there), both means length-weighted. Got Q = 0.14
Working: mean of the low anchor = 311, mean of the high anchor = 256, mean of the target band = 251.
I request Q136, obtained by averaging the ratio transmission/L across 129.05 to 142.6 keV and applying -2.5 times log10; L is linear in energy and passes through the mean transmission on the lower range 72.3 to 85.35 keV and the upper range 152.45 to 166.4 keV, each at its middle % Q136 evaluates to 0.450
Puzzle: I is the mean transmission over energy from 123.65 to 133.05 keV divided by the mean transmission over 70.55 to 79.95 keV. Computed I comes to 0.84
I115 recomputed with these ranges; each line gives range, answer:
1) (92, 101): 294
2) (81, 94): 305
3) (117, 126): 279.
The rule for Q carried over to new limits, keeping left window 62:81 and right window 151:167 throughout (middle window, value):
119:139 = 0.14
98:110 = -0.05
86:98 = -0.02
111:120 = -0.03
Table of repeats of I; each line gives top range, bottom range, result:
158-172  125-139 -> 1.17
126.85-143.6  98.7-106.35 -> 0.62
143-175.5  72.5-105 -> 0.77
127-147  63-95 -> 0.57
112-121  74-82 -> 0.93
